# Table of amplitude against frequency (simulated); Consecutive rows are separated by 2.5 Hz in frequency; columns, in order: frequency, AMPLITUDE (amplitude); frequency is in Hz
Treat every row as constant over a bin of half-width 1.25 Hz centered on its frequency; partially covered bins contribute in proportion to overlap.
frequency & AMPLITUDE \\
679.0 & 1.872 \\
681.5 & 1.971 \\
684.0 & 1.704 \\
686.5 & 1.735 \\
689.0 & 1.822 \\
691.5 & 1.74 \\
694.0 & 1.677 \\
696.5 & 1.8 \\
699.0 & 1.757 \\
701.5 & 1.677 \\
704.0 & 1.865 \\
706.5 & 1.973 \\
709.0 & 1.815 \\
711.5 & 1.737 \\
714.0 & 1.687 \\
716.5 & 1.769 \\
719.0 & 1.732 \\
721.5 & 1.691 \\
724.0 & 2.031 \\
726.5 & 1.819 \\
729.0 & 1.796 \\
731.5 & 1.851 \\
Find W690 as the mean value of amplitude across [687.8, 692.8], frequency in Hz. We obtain 1.78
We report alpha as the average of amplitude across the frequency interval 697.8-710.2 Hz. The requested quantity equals 1.82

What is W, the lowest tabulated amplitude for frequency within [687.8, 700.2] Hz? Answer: 1.677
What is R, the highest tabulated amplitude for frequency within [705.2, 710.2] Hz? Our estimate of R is 1.973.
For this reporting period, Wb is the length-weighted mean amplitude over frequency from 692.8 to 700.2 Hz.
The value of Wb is 1.75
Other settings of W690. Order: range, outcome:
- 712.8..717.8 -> 1.73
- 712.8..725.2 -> 1.78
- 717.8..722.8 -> 1.71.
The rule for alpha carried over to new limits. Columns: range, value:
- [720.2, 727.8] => 1.85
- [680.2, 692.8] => 1.79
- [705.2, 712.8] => 1.84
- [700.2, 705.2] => 1.77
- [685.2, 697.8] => 1.75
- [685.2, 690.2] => 1.78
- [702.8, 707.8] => 1.92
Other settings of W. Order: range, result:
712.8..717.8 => 1.687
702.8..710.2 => 1.815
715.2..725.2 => 1.691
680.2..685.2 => 1.704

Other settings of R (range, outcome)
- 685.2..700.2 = 1.822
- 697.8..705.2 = 1.865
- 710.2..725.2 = 2.031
